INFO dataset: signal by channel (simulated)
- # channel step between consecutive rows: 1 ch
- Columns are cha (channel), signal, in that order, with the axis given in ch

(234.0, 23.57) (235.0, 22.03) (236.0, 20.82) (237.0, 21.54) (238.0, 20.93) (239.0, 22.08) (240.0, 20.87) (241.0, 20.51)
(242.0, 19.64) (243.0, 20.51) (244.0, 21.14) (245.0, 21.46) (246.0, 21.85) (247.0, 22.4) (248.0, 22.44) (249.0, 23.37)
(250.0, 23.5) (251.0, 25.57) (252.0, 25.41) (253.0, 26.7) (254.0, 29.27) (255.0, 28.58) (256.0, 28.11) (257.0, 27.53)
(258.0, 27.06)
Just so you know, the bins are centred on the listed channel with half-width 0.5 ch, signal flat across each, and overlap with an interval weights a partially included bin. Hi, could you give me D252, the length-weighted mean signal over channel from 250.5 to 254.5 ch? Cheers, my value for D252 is 26.7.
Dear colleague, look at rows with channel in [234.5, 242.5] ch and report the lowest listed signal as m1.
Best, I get 19.64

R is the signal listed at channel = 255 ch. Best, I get 28.58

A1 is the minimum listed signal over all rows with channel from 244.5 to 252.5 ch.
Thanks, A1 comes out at 21.46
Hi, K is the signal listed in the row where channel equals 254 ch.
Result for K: 29.27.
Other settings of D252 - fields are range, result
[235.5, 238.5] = 21.1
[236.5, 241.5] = 21.2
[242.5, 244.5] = 20.8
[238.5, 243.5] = 20.7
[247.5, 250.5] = 23.1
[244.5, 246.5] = 21.7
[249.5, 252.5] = 24.8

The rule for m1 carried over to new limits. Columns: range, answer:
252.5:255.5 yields 26.7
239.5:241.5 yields 20.51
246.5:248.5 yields 22.4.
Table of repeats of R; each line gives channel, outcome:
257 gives 27.53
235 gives 22.03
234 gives 23.57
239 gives 22.08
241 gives 20.51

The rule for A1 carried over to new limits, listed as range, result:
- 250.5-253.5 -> 25.41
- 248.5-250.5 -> 23.37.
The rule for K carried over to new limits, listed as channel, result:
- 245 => 21.46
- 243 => 20.51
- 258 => 27.06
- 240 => 20.87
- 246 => 21.85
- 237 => 21.54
